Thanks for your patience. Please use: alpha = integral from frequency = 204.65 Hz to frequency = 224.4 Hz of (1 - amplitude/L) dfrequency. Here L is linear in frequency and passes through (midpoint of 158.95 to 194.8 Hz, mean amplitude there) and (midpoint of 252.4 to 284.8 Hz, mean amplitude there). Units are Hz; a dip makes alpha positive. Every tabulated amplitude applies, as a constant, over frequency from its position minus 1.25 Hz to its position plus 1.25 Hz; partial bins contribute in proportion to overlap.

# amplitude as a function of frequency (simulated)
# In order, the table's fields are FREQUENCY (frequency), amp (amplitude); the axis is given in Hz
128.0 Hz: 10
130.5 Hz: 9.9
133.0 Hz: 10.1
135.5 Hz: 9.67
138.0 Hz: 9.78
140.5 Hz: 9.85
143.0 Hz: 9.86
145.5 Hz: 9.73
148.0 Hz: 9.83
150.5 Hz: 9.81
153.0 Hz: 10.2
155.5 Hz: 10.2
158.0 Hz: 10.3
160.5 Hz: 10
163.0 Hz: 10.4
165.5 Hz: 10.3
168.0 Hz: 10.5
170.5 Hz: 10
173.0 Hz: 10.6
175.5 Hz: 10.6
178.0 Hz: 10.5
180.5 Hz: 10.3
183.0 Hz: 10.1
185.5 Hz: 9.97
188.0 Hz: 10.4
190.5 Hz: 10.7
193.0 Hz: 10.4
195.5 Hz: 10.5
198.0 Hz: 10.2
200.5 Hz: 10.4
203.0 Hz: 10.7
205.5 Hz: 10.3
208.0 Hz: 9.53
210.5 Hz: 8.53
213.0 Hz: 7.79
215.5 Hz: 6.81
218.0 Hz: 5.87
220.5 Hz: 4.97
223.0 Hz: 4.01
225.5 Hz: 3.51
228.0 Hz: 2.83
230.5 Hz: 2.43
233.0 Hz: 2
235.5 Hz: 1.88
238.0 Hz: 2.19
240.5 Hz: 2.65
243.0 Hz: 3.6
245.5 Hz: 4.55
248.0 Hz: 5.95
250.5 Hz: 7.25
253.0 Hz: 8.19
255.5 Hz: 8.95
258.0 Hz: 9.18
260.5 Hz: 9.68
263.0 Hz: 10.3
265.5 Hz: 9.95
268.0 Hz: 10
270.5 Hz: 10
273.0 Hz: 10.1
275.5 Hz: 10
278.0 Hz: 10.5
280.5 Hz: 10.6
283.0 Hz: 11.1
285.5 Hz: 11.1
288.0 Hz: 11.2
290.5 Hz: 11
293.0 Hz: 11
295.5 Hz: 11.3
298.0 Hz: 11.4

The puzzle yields 5.91 Hz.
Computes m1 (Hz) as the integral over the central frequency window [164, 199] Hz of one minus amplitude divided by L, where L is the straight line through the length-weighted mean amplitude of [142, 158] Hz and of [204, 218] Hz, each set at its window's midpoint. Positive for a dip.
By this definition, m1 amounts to -4.7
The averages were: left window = 9.97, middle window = 10.4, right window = 8.39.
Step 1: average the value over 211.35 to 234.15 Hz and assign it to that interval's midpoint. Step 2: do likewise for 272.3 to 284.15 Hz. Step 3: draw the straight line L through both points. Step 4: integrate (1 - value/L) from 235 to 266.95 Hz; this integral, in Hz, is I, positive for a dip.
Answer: 5.2 Hz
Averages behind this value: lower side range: 4.55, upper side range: 10.5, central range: 6.62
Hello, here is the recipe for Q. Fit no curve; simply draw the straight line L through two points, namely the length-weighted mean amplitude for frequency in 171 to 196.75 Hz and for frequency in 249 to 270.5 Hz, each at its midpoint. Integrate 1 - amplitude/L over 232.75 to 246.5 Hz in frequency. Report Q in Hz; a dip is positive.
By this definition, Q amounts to 9.64 Hz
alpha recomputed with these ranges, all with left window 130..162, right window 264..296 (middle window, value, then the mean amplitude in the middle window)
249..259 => 2.1 Hz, 8.31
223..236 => 9.6 Hz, 2.71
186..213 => 0.4 Hz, 10.1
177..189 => -0.1 Hz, 10.2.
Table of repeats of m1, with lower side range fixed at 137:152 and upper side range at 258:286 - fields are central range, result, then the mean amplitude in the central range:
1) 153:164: -0.40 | 10.2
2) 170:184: -0.64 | 10.4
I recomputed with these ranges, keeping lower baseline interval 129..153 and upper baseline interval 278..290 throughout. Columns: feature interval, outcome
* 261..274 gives 0.9 Hz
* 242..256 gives 5.7 Hz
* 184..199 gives -0.2 Hz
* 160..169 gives -0.3 Hz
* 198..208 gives 0.0 Hz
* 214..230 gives 9.0 Hz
